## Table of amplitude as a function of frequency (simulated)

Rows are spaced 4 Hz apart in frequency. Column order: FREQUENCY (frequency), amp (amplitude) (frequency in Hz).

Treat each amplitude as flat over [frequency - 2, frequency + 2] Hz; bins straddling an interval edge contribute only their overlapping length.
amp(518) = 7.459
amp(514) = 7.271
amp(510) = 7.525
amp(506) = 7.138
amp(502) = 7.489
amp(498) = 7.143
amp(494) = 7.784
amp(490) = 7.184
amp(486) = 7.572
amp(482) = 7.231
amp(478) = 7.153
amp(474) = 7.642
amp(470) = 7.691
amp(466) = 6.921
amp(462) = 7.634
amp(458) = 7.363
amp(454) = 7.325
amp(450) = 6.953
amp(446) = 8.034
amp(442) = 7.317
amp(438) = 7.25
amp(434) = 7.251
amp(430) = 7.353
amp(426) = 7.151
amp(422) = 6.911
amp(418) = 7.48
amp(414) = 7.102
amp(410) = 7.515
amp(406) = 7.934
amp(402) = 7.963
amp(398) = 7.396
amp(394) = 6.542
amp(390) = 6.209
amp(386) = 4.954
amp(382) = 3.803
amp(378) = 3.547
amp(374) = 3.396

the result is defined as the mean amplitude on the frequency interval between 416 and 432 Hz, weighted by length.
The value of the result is 7.22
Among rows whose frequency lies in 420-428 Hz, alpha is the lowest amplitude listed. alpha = 6.911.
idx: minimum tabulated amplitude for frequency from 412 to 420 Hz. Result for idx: 7.102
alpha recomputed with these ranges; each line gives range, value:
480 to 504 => 7.143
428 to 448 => 7.25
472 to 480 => 7.153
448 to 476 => 6.921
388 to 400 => 6.209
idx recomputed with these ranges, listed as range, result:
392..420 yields 6.542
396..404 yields 7.396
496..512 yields 7.138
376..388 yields 3.547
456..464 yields 7.363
